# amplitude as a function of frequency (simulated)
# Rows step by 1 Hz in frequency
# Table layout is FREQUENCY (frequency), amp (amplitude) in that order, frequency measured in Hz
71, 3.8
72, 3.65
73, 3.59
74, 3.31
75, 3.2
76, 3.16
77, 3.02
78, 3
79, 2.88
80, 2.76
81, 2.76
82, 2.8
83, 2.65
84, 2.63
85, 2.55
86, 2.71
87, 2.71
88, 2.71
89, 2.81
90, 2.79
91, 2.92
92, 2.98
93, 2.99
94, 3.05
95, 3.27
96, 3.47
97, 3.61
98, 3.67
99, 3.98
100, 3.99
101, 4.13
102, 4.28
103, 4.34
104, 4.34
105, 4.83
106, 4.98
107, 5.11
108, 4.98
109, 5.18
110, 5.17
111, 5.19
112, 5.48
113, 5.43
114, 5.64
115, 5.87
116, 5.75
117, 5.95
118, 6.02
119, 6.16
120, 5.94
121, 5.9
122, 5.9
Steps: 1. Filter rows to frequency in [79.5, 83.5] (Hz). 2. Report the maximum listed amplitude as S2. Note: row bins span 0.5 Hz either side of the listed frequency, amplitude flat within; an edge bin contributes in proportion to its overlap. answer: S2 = 2.8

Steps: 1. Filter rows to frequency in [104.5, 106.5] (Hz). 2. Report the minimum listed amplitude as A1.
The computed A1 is 4.83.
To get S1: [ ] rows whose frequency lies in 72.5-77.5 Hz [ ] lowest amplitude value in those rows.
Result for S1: 3.02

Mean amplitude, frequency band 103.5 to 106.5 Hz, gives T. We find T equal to 4.72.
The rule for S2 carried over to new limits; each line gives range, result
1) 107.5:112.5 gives 5.48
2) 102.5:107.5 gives 5.11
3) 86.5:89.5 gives 2.81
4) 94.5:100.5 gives 3.99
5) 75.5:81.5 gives 3.16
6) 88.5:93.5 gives 2.99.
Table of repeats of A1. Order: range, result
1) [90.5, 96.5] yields 2.92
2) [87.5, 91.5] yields 2.71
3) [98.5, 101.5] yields 3.98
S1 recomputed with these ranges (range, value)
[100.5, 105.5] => 4.13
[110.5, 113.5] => 5.19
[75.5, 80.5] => 2.76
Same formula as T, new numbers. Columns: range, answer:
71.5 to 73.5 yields 3.62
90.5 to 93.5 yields 2.96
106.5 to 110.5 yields 5.11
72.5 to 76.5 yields 3.32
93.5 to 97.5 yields 3.35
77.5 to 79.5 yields 2.94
